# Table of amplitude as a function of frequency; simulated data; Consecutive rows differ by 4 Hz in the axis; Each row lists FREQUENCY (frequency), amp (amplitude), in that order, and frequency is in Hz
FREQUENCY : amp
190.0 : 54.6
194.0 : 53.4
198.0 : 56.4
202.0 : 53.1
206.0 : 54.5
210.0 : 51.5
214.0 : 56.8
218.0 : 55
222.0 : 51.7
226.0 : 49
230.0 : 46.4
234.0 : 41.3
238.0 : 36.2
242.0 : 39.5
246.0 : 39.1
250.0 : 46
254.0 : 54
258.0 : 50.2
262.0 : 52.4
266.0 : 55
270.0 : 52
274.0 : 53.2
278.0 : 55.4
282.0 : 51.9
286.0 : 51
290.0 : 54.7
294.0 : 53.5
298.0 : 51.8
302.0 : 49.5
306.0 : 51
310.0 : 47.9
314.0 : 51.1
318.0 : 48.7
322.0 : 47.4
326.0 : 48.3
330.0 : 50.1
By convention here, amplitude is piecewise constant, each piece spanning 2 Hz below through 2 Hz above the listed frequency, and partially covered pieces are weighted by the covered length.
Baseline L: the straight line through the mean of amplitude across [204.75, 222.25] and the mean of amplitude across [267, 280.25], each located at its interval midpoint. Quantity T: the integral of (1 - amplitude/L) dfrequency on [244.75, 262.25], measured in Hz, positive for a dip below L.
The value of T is 1.8 Hz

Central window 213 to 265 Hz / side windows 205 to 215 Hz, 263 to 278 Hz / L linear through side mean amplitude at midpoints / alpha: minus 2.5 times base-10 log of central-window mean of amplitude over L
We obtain 0.14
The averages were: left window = 54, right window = 53.6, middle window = 47.5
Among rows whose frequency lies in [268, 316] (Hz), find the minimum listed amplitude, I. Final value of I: 47.9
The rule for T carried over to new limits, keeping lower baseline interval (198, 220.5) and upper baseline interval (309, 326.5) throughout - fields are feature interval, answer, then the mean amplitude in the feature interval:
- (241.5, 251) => 2.00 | 41.4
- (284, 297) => -0.73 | 53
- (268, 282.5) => -0.66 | 53.3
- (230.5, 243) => 3.09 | 39.8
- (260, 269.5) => -0.36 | 53.4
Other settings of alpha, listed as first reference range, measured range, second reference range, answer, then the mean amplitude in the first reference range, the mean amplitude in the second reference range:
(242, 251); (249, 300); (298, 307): -0.15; 41.5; 50.5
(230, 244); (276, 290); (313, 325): -0.18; 40.1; 48.8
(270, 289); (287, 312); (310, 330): -0.01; 52.9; 48.9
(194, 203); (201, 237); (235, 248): -0.08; 54.6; 38.5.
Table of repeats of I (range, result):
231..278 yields 36.2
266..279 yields 52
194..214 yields 51.5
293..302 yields 49.5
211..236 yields 41.3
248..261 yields 46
